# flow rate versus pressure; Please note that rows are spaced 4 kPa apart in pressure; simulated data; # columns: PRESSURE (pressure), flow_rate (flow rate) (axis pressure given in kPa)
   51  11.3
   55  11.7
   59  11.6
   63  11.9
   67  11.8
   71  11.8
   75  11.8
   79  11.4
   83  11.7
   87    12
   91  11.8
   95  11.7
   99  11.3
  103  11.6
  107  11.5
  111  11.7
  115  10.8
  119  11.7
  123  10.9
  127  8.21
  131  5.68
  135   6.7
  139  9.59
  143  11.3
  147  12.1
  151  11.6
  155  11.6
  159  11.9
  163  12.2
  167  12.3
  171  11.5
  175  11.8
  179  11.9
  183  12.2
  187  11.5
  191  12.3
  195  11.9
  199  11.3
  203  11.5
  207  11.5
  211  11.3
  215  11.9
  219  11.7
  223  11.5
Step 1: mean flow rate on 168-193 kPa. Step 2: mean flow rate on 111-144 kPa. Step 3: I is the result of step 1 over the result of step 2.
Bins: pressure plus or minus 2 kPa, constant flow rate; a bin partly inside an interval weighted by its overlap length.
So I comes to 1.26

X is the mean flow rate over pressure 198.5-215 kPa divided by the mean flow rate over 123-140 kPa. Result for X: 1.5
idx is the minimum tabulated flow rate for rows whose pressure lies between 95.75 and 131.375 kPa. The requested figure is 5.68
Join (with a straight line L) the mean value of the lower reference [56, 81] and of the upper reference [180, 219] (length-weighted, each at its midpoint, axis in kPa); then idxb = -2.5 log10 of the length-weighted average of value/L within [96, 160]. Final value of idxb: 0.118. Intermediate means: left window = 11.7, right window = 11.7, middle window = 10.5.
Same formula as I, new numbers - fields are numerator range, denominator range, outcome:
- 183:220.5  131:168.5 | 1.09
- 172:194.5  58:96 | 1.01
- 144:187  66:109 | 1.02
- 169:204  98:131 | 1.11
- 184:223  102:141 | 1.19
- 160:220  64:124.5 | 1.02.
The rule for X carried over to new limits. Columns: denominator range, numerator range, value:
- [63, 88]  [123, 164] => 0.86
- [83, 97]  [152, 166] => 1.01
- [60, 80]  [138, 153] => 0.96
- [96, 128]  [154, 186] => 1.08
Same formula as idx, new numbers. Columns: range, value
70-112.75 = 11.3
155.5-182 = 11.5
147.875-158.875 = 11.6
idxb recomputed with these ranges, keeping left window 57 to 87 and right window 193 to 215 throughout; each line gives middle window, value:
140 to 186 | -0.02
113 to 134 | 0.24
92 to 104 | 0.01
